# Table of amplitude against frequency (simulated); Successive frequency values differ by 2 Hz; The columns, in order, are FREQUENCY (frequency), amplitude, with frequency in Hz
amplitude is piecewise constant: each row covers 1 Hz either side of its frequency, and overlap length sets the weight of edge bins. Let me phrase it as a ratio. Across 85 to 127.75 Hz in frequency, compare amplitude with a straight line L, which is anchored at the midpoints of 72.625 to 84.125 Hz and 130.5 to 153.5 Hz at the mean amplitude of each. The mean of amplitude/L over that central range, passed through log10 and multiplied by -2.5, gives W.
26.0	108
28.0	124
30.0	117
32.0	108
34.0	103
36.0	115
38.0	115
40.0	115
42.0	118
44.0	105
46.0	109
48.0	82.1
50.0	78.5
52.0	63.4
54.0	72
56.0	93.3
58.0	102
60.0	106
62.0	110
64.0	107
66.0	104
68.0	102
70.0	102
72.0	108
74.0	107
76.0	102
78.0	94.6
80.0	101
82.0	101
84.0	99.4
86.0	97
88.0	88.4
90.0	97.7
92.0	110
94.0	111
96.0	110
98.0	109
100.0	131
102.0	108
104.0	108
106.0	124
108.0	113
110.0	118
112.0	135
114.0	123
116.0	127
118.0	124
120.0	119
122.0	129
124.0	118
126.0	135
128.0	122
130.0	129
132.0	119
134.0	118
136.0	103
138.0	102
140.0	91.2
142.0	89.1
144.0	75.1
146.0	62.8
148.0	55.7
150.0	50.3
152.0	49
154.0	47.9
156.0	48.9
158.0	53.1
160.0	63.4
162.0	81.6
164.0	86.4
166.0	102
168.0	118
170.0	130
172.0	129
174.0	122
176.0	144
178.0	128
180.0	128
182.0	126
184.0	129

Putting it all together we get -0.24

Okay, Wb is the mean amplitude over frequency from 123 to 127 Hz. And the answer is 126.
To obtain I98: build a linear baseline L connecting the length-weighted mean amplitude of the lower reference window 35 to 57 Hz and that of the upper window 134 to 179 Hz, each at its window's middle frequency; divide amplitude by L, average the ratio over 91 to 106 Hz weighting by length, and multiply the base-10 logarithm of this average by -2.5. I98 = -0.21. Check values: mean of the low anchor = 96.9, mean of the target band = 113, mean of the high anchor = 88.5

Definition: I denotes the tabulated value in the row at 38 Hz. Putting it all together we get 115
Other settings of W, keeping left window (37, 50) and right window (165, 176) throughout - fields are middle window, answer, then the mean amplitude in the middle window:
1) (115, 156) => 0.20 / 97.1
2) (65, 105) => 0.06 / 105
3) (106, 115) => -0.08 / 122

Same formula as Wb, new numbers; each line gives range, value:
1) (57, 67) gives 106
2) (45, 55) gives 81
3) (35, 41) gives 115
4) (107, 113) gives 122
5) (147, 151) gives 53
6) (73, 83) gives 101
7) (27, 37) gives 113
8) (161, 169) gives 97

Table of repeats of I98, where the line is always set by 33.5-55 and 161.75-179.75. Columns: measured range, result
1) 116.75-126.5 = -0.14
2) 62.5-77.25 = -0.03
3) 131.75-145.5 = 0.16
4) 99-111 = -0.09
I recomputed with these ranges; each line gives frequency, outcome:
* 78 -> 94.6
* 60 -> 106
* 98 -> 109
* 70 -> 102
